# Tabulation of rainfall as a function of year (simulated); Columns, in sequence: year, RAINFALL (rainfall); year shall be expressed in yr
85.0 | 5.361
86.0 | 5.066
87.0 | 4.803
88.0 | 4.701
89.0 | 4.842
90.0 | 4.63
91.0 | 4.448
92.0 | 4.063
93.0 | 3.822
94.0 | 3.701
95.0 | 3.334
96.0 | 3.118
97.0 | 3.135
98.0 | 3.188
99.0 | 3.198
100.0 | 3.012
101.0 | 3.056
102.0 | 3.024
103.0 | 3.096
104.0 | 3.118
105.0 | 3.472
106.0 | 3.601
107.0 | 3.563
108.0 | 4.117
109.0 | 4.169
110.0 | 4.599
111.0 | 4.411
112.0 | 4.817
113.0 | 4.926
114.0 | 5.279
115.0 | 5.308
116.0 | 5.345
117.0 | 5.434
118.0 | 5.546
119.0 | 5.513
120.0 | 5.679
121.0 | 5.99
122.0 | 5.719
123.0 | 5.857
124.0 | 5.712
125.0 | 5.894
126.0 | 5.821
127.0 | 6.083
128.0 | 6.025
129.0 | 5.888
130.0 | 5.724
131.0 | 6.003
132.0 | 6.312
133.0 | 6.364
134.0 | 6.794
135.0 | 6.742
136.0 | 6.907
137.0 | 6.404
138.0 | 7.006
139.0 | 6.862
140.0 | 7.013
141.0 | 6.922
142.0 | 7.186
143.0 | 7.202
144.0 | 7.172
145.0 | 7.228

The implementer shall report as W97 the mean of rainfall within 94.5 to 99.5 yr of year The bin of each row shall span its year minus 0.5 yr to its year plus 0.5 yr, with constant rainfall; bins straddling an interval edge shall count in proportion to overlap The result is 3.19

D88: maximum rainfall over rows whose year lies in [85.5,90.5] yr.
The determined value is 5.066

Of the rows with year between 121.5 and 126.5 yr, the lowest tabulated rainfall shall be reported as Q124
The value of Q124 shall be 5.712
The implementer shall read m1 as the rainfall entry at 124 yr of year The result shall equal 5.712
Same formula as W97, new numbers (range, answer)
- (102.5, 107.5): 3.37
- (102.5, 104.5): 3.11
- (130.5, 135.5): 6.44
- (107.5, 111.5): 4.32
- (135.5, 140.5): 6.84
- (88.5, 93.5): 4.36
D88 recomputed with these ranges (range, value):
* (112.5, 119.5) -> 5.546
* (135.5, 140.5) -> 7.013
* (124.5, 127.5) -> 6.083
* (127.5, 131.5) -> 6.025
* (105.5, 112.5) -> 4.817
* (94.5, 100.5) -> 3.334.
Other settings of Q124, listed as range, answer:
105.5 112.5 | 3.563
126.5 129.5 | 5.888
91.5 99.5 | 3.118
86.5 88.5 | 4.701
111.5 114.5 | 4.817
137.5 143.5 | 6.862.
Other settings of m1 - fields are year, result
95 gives 3.334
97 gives 3.135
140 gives 7.013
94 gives 3.701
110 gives 4.599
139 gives 6.862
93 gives 3.822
